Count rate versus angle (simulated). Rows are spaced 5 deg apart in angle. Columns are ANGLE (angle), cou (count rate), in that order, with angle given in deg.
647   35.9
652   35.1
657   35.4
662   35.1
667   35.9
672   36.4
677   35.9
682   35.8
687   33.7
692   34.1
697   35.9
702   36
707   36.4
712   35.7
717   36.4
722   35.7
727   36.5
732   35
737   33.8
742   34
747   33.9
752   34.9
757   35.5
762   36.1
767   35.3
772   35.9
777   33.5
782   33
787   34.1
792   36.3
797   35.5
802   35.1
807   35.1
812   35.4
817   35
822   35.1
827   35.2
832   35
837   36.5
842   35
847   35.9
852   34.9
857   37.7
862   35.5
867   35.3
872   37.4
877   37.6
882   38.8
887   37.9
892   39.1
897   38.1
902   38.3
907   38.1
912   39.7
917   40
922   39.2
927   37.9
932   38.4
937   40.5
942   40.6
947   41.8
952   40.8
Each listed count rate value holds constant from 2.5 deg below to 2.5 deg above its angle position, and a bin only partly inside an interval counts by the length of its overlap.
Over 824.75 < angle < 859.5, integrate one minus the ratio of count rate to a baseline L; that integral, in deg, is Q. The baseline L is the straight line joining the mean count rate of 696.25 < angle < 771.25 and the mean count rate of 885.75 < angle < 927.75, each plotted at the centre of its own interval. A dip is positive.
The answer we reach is 1.63 deg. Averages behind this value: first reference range 35.4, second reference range 38.8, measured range 35.7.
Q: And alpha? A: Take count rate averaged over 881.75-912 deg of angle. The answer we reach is 38.5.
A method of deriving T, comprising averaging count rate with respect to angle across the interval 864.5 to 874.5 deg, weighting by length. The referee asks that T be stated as 36.4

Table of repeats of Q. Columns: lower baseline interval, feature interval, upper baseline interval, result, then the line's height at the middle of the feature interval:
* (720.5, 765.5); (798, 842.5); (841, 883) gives 0.8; 35.9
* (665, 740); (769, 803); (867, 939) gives 1.9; 36.8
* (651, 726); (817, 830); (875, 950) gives 0.9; 37.7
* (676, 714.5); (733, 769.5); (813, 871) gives 0.7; 35.5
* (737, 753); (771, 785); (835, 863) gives 0.3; 34.7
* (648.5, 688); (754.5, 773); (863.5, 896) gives 0.4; 36.5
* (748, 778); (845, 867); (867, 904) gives 0.8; 37.3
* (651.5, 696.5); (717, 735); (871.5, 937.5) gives 0.1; 36.1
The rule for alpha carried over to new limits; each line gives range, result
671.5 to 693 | 35.1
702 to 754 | 35.3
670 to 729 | 35.7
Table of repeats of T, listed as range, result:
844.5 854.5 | 35.4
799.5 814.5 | 35.2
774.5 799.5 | 34.5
